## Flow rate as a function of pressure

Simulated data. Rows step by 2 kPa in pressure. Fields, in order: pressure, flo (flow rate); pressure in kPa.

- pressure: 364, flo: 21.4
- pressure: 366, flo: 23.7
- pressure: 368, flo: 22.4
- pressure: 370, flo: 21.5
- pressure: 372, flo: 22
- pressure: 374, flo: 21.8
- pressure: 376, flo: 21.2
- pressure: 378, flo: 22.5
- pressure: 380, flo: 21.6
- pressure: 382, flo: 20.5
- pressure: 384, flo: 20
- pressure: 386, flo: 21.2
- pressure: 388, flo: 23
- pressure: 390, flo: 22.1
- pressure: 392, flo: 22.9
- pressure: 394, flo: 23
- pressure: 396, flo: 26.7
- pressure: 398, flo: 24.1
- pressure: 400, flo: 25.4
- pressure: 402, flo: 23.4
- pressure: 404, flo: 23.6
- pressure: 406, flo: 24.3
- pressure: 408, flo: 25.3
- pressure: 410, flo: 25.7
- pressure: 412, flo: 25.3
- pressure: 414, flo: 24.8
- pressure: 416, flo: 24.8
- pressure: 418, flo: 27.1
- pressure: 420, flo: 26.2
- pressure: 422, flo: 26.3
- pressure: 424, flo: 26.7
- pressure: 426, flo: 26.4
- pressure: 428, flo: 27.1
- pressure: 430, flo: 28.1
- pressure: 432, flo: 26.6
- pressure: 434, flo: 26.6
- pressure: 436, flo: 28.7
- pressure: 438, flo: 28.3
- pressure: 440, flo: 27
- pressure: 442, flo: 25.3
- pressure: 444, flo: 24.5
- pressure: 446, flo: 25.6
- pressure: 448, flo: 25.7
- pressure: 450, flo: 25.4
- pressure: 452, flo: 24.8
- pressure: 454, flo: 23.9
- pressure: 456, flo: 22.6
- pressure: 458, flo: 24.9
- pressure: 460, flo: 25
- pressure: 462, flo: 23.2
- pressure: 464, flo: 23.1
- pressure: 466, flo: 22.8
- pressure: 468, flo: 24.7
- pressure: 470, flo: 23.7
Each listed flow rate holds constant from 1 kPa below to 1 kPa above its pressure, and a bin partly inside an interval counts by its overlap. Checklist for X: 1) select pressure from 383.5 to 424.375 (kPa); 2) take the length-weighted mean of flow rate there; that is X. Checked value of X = 24.4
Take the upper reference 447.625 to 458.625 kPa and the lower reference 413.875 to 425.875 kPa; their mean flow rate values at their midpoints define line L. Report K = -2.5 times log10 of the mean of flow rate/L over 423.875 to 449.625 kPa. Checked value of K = -0.057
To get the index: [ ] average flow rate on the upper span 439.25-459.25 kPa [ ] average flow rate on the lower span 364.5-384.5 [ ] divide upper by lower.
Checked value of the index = 1.15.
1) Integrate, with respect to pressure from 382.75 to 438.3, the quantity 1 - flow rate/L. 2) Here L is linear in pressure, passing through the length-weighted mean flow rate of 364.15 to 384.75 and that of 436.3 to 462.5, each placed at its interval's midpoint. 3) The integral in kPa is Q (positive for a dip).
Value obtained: -3.9 kPa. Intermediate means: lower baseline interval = 21.7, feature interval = 25.1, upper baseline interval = 25.2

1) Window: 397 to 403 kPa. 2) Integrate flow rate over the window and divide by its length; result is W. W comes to 24.3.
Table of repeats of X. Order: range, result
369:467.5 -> 24.5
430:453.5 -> 26.3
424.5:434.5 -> 27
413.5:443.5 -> 26.7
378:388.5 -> 21.3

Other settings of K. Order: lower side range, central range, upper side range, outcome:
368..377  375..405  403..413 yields 0.02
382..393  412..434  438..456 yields -0.11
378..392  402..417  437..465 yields -0.09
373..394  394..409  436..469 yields -0.09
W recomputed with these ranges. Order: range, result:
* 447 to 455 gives 24.9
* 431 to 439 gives 27.6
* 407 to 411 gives 25.5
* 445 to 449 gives 25.6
